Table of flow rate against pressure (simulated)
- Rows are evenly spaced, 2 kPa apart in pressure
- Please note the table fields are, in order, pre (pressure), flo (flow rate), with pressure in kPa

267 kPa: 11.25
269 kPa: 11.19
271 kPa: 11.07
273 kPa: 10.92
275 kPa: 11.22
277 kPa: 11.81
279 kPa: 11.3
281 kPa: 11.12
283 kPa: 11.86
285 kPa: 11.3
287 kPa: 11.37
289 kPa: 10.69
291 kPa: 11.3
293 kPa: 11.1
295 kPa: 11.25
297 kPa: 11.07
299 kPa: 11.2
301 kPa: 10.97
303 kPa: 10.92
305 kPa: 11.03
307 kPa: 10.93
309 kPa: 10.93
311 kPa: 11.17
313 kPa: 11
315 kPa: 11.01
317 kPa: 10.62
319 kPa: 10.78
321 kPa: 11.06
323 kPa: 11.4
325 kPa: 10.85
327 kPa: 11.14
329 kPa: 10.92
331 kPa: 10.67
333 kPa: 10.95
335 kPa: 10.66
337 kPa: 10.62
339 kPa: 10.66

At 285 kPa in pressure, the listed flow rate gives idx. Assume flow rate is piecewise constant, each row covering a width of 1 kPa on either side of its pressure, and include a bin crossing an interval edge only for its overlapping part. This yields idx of 11.3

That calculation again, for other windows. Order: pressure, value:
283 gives 11.86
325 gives 10.85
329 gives 10.92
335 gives 10.66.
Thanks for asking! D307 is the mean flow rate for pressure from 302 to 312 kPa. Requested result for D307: 11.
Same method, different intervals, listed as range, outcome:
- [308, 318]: 10.9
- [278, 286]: 11.4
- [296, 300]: 11.1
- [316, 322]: 10.8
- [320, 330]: 11.1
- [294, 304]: 11.1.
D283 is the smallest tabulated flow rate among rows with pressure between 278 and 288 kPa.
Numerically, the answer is 11.12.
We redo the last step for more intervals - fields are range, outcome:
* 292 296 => 11.1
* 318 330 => 10.78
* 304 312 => 10.93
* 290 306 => 10.92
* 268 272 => 11.07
